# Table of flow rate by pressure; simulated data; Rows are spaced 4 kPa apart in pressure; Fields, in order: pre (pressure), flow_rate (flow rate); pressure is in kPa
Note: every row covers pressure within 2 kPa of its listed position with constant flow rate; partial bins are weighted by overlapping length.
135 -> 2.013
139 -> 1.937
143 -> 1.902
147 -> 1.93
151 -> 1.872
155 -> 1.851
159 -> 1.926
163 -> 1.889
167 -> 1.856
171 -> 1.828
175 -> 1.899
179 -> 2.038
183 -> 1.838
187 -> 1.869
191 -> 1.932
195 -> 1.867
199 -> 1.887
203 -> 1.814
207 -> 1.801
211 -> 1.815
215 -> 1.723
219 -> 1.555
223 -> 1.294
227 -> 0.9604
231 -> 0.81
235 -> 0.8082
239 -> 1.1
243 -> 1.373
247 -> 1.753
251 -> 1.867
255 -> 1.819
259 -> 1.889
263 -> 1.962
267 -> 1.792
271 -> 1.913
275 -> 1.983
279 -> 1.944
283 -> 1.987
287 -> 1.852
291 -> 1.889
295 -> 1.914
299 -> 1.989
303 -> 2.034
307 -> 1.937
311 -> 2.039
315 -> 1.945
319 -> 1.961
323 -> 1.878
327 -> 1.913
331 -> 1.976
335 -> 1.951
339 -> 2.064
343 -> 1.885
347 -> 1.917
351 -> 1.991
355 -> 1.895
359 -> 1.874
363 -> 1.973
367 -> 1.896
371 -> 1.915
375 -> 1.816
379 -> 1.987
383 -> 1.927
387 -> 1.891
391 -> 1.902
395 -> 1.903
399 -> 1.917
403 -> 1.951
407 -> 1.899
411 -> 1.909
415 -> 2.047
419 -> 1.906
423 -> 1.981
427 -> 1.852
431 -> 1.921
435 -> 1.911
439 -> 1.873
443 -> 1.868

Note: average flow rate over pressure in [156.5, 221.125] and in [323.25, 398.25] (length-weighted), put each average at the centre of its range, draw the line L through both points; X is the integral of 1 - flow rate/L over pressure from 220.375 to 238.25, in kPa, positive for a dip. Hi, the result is 8.3 kPa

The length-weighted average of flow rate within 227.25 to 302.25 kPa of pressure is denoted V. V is 1.69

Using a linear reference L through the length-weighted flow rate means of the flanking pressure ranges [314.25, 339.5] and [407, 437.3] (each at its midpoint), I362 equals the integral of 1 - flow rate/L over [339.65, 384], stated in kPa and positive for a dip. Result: 0.5 kPa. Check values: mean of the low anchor 1.95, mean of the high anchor 1.93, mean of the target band 1.92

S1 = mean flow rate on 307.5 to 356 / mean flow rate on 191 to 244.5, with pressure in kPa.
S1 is 1.3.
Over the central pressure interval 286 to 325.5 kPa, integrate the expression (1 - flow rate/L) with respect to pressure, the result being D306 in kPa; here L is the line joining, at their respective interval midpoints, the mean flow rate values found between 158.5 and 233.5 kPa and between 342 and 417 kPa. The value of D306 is -2.39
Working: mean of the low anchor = 1.71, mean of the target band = 1.95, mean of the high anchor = 1.92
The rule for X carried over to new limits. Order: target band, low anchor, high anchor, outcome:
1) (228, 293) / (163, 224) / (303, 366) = 7.6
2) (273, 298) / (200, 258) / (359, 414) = -4.5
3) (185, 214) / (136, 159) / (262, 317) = 1.0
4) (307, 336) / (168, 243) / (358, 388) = -2.2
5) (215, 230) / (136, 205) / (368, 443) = 4.7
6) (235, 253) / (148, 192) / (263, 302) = 4.4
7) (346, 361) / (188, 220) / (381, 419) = -0.2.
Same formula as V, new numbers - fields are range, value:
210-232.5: 1.35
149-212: 1.87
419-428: 1.92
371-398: 1.91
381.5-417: 1.93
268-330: 1.94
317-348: 1.94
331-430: 1.93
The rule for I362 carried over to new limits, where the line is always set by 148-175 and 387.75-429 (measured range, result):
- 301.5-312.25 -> -0.53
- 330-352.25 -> -0.59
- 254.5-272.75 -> 0.16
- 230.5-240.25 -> 5.08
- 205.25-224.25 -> 2.38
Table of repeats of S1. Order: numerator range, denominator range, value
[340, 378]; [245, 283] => 1.01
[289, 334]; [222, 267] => 1.36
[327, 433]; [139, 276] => 1.12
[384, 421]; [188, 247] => 1.29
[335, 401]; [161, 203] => 1.02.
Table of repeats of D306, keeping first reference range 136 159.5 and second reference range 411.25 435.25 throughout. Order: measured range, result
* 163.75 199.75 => 0.4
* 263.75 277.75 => 0.1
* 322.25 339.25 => -0.2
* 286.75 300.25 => 0.1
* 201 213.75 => 0.7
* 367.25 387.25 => 0.2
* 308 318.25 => -0.3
